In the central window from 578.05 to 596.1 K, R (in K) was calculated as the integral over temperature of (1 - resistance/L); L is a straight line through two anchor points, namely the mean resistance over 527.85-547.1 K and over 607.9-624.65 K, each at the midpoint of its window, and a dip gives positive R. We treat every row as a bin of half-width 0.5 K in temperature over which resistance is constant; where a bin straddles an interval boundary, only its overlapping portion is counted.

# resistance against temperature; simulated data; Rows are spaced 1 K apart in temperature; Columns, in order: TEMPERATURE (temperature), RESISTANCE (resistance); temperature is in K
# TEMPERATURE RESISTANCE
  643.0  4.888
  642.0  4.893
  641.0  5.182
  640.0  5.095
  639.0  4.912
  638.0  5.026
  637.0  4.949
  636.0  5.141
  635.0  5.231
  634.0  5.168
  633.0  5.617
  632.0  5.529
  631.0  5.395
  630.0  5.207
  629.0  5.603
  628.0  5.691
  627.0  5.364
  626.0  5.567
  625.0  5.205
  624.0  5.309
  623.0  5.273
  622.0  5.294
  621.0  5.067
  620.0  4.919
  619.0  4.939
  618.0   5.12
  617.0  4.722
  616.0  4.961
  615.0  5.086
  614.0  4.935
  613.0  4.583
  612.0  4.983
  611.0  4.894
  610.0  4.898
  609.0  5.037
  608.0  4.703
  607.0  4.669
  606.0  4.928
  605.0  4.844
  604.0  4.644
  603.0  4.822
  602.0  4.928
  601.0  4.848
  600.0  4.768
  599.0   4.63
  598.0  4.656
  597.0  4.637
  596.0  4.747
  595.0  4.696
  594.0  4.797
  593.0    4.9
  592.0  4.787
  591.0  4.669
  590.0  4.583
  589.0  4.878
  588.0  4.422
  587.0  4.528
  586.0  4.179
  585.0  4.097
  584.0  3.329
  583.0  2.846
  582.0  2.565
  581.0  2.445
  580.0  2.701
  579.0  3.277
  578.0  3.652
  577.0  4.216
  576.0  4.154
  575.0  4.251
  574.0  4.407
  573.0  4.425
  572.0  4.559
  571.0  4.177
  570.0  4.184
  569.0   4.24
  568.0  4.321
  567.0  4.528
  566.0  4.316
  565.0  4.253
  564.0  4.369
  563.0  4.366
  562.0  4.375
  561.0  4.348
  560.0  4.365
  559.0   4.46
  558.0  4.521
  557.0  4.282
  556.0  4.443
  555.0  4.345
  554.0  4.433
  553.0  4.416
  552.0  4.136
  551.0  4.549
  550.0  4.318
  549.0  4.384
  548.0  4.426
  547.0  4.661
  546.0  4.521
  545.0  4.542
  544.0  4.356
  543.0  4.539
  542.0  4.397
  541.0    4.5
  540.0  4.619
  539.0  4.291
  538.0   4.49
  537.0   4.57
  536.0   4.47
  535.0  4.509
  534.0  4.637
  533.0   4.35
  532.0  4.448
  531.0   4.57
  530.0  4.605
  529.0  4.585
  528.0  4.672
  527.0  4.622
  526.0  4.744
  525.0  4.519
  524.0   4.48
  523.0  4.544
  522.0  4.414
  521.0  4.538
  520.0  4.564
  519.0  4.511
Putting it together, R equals 3.1 K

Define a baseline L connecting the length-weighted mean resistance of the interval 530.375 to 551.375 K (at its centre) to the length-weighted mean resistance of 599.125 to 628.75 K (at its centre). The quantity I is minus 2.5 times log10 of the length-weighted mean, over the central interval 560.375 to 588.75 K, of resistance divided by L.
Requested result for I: 0.18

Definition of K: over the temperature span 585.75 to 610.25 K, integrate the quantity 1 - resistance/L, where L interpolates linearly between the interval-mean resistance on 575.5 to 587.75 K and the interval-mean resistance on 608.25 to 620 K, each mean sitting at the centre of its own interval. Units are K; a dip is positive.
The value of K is -3.1 K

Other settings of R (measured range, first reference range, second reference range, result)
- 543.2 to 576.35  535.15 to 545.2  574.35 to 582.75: -3.9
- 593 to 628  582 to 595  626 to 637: -0.7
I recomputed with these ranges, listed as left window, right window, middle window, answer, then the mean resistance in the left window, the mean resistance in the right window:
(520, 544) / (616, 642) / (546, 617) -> 0.11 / 4.52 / 5.21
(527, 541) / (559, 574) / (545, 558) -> 0.00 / 4.53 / 4.35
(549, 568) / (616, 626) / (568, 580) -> 0.12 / 4.38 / 5.11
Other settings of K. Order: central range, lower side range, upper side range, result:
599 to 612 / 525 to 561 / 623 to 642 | 0.53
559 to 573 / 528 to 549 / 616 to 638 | 1.15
